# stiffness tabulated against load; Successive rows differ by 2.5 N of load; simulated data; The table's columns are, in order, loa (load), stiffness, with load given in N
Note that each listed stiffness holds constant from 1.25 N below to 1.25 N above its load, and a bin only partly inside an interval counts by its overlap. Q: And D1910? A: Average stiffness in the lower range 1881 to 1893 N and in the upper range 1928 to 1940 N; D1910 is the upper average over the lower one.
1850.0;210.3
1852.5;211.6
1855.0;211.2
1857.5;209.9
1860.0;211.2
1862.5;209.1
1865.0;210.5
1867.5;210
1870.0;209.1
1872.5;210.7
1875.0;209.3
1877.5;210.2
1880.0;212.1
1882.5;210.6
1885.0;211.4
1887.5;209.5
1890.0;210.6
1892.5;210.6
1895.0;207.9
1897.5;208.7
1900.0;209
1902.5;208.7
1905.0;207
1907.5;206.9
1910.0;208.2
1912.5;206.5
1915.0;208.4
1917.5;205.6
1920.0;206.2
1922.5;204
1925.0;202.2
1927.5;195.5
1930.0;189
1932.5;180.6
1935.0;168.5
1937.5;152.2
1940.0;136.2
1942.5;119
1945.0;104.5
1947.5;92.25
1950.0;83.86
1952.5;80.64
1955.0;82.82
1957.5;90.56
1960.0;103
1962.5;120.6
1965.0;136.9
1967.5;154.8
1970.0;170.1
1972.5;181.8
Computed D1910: 0.81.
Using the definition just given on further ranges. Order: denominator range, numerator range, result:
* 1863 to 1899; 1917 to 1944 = 0.84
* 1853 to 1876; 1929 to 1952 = 0.64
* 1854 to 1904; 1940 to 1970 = 0.52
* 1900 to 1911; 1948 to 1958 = 0.41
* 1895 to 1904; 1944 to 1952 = 0.44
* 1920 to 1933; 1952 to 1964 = 0.50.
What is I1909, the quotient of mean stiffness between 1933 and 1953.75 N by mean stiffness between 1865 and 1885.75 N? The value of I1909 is 0.6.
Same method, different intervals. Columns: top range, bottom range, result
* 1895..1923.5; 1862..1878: 0.99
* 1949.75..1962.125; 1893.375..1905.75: 0.44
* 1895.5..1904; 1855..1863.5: 0.99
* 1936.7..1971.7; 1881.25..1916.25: 0.56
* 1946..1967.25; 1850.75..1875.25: 0.48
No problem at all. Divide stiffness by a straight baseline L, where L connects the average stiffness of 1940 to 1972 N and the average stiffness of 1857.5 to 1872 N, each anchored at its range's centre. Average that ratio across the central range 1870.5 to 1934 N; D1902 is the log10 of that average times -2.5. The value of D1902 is -0.21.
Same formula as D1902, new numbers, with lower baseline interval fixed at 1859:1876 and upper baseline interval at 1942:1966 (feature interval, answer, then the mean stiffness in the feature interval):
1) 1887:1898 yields -0.175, 210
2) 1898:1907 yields -0.248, 208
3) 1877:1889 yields -0.111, 211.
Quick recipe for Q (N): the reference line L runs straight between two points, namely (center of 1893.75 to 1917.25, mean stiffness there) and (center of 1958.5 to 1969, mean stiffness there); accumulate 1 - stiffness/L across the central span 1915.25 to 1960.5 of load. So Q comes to 5.8 N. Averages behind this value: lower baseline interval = 208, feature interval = 146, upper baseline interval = 129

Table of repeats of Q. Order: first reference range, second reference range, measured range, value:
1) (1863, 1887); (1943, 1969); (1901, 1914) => -3.0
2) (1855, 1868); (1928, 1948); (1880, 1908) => -4.0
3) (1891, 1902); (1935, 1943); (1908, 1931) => -4.1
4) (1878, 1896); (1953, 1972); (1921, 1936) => -2.6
